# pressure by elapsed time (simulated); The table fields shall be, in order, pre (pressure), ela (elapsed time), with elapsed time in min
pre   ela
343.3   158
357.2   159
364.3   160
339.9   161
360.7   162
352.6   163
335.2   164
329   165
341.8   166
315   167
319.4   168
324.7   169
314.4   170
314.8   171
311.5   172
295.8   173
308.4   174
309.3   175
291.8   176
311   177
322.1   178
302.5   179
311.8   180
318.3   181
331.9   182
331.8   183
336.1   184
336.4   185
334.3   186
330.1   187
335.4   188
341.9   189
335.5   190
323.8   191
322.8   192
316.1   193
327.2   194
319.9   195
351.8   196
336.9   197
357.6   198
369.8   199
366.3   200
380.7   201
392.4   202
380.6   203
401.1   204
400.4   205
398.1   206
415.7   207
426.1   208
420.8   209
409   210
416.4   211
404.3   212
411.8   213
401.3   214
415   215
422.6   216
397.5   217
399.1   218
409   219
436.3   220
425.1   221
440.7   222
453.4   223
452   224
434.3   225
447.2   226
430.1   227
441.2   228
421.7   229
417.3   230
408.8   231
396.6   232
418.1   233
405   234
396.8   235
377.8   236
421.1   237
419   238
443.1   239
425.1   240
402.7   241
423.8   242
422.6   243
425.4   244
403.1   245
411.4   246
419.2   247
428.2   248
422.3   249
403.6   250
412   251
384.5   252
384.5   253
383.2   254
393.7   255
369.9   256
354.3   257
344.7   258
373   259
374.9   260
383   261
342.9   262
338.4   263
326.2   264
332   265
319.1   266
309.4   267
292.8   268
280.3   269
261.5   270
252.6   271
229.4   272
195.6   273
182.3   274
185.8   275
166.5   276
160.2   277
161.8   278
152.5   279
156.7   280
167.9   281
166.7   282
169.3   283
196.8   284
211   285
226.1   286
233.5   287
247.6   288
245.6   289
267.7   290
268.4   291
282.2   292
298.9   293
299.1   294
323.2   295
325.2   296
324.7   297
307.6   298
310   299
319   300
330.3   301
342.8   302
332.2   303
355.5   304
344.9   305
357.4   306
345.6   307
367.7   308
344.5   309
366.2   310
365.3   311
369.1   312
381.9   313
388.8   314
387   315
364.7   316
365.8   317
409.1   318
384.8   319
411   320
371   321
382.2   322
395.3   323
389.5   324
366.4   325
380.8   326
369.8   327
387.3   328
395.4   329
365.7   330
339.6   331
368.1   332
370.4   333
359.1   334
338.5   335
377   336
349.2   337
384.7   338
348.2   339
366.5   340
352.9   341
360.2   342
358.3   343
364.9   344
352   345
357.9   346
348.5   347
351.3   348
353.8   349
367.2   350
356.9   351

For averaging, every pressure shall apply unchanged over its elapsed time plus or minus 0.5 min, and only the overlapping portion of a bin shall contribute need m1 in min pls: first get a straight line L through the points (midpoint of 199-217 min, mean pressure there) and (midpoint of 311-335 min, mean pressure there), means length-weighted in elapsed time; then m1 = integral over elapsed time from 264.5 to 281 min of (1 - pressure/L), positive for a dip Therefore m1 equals 6.9 min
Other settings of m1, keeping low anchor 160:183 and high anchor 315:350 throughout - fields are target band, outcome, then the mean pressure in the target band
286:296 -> 2.32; 274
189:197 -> -0.03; 330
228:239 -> -2.30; 411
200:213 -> -2.75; 403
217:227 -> -2.80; 431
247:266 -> -1.53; 375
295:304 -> 0.85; 326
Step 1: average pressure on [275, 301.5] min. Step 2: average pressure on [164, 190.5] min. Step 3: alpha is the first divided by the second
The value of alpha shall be 0.75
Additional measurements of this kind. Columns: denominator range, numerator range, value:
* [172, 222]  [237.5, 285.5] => 0.87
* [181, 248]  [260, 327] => 0.77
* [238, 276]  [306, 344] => 1.06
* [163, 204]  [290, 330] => 1.06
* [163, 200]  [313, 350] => 1.13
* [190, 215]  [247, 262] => 1.02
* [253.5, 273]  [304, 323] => 1.14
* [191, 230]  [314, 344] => 0.94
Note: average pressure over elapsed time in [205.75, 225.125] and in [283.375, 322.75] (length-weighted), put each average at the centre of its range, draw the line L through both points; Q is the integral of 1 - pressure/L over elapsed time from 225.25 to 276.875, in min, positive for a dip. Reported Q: 2.7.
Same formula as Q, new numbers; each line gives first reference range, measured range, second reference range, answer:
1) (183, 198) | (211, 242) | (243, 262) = -4.4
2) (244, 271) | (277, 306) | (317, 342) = 8.3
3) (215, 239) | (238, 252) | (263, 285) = -2.9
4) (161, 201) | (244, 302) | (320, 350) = 9.0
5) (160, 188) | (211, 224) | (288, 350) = -3.4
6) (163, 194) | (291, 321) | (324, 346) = 0.8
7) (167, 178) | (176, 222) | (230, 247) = -1.9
